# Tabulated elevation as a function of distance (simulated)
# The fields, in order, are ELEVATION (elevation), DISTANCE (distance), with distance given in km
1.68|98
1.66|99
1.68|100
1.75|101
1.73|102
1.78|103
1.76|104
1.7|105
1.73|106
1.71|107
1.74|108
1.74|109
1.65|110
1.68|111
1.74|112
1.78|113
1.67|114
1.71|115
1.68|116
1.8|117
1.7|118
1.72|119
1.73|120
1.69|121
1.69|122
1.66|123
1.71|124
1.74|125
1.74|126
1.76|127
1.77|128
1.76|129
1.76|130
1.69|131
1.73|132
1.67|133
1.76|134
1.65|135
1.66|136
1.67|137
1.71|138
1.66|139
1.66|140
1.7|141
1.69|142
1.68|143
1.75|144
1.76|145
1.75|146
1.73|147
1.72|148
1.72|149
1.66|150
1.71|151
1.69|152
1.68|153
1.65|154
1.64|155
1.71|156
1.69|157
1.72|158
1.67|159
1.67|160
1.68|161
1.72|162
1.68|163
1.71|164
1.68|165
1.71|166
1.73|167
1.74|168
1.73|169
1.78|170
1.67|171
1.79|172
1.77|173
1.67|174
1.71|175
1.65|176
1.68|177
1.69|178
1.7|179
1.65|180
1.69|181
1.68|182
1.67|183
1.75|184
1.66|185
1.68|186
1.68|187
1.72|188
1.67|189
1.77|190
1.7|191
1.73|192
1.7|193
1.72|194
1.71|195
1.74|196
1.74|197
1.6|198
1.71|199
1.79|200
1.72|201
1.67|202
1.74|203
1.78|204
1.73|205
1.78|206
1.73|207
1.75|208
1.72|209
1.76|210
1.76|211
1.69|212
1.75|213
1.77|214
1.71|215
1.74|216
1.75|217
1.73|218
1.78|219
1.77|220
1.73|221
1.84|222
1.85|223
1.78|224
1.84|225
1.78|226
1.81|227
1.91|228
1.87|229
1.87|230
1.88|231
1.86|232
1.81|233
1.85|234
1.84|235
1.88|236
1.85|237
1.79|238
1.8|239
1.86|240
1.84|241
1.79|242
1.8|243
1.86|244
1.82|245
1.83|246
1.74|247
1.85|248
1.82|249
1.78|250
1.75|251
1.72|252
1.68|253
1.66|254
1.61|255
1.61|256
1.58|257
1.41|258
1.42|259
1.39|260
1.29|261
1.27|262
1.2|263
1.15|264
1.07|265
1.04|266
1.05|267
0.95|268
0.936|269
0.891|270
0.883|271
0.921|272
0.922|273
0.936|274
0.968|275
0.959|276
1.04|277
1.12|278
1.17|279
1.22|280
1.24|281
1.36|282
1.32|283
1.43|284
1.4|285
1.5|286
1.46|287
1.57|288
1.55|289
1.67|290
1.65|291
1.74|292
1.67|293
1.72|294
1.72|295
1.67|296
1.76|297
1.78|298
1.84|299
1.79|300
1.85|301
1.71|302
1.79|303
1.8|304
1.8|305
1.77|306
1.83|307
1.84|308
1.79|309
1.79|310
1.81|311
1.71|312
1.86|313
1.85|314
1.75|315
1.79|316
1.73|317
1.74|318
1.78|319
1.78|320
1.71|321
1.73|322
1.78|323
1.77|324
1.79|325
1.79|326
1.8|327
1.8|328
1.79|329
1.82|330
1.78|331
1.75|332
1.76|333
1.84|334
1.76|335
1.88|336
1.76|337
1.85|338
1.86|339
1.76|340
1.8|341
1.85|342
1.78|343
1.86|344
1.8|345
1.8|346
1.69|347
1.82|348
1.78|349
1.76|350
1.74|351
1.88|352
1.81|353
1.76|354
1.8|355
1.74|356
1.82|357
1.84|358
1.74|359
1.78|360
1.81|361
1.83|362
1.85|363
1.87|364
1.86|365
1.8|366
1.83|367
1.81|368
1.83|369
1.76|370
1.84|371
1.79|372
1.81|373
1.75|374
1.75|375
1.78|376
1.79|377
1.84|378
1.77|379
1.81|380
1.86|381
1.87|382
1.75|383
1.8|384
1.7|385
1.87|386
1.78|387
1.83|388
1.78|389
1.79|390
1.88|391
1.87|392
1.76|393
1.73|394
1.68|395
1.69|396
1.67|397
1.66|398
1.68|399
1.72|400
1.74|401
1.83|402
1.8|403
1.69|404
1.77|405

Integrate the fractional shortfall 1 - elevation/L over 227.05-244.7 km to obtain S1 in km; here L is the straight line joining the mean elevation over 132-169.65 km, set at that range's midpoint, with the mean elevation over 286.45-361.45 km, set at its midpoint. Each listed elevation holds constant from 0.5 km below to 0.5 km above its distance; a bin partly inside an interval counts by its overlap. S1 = -1.12 km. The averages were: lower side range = 1.7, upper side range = 1.77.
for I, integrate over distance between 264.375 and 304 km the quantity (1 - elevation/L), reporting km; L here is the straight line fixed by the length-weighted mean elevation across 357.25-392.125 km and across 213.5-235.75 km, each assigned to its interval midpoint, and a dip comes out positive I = 9.6 km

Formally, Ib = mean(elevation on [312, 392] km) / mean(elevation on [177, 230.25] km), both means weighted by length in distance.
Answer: 1.03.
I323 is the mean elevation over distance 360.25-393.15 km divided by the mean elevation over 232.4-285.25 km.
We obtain 1.3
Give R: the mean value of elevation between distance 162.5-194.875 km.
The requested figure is 1.71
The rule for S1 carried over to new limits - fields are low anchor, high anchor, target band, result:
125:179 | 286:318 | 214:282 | 7.24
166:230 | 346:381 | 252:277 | 7.86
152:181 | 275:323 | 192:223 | -1.17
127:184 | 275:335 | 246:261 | 0.31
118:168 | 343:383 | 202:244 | -1.30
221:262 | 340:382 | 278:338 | 2.79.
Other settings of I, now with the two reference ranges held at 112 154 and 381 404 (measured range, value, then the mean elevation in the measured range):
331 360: -0.6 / 1.8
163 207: 0.3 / 1.71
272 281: 3.6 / 1.05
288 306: 0.2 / 1.73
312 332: -0.3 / 1.78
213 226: -0.3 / 1.77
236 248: -0.6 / 1.82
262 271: 3.6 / 1.04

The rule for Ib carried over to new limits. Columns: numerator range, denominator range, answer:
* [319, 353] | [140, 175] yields 1.05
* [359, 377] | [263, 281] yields 1.76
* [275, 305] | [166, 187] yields 0.90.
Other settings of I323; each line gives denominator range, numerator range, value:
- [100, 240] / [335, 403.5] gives 1.04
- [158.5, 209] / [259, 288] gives 0.68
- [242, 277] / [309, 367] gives 1.30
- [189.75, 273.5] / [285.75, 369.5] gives 1.08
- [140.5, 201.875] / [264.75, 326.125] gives 0.89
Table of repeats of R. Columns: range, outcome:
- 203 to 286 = 1.56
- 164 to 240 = 1.75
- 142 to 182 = 1.7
